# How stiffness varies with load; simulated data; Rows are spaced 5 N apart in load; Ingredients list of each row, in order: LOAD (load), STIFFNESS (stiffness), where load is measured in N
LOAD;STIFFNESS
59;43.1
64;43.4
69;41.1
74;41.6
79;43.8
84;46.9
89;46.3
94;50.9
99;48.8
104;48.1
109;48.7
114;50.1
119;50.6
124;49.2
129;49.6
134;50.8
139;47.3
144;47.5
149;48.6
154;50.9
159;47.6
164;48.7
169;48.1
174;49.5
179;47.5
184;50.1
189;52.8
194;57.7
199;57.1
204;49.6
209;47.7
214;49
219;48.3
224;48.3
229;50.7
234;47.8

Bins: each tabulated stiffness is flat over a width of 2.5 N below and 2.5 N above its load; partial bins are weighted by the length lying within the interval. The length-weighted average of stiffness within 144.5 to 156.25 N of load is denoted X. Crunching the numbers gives 49.3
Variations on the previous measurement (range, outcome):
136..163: 48.4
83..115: 48.5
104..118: 49.3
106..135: 49.8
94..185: 49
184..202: 54.9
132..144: 48.7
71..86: 43.9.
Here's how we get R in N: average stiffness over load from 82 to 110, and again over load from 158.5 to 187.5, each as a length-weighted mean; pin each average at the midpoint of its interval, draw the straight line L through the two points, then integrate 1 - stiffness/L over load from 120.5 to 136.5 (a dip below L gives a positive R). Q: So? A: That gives -0.5 N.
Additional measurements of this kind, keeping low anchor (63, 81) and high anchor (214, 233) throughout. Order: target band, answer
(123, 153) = -2.4 N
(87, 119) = -3.9 N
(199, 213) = -0.6 N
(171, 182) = -0.4 N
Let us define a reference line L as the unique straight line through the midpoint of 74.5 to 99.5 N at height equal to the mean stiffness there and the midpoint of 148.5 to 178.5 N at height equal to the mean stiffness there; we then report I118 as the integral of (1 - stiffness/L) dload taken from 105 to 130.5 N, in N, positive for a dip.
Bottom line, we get -1.0 N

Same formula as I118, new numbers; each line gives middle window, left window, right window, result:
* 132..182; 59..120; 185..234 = 0.4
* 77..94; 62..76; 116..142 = -0.9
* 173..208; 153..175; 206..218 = -2.4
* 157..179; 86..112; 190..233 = 0.7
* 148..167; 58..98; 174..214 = 0.2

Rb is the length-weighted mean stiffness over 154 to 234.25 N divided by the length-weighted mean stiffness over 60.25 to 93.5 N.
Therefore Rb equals 1.1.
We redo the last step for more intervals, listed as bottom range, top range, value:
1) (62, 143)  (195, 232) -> 1.06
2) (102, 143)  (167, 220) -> 1.03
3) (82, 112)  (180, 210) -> 1.09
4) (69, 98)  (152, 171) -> 1.07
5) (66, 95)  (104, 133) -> 1.11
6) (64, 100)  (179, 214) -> 1.14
